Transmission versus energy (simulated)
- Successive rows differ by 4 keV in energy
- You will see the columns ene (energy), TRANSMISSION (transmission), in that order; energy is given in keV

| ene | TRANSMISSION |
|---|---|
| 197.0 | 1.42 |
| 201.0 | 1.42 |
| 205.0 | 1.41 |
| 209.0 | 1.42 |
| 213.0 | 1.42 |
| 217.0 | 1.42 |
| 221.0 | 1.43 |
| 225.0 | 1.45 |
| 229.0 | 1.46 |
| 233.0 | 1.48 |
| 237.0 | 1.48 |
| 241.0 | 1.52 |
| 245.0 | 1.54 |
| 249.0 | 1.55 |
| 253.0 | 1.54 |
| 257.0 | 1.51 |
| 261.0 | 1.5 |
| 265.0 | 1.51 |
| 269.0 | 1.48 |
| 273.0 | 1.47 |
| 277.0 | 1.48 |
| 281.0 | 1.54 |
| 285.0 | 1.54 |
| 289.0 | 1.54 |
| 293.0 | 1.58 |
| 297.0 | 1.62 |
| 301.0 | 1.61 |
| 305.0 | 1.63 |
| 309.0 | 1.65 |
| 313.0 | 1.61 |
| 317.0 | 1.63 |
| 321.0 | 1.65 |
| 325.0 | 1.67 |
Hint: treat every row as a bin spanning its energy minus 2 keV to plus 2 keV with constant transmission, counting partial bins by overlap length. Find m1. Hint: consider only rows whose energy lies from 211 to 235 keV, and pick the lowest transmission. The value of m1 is 1.42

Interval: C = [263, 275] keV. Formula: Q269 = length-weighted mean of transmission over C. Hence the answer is 1.49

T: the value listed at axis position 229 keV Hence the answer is 1.46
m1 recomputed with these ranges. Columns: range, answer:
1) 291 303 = 1.58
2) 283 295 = 1.54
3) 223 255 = 1.45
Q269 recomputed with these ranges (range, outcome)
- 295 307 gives 1.62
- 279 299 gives 1.56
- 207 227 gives 1.43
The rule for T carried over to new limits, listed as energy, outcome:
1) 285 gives 1.54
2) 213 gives 1.42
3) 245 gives 1.54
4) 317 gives 1.63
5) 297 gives 1.62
